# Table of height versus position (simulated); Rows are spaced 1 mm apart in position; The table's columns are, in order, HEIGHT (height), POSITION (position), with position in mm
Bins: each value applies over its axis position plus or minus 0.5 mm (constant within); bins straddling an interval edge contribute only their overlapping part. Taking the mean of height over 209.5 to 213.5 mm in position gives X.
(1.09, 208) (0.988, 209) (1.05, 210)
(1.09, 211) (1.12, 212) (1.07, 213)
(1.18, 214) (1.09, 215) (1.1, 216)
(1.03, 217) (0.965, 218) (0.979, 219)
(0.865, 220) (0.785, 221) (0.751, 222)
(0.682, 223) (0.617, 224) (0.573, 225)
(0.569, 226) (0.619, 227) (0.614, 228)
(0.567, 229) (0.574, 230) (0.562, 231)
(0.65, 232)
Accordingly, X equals 1.08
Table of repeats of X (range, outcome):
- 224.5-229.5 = 0.588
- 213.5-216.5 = 1.12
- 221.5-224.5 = 0.683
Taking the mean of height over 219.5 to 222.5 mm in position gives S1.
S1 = 0.8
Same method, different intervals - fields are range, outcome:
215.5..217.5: 1.06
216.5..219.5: 0.991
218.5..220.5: 0.922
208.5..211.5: 1.04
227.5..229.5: 0.591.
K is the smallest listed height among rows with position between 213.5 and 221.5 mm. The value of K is 0.785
